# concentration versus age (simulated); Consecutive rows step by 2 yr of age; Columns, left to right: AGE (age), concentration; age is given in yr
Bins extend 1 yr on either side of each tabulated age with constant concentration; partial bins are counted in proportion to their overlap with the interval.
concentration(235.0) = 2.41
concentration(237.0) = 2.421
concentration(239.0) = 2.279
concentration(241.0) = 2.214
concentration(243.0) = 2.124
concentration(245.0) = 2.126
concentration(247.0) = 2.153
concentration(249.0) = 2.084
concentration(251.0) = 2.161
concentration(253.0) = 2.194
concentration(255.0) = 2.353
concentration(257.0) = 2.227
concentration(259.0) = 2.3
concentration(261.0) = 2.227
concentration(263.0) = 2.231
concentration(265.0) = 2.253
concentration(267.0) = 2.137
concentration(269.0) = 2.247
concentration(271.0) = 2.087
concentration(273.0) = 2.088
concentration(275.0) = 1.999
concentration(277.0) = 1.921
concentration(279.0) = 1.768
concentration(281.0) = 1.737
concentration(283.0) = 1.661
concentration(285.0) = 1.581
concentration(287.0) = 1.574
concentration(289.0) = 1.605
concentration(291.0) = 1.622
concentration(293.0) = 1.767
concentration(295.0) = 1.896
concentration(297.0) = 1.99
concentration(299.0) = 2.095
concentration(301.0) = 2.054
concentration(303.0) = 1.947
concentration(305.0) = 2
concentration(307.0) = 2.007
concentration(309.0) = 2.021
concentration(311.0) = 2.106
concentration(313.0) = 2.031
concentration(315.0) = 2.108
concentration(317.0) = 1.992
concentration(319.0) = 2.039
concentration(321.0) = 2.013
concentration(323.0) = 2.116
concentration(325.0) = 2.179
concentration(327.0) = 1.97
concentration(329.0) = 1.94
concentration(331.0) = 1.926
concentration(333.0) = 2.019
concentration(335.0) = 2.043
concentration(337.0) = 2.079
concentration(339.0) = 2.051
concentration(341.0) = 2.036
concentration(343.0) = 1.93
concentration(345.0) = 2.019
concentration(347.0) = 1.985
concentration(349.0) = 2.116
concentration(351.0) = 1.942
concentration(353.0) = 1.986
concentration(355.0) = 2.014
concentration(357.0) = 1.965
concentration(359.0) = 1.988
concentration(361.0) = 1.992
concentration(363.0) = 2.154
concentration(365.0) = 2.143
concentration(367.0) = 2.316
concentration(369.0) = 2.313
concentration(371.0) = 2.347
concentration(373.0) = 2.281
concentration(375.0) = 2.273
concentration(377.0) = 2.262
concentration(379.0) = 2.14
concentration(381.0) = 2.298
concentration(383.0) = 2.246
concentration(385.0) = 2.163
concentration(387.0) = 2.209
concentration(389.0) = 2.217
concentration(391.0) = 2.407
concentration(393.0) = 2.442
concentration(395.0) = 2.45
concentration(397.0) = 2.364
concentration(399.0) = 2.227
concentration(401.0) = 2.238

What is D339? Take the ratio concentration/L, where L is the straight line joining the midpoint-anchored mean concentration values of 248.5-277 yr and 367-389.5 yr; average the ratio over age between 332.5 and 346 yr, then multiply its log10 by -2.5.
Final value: 0.10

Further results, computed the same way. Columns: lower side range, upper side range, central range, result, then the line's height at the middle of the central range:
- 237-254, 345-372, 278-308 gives 0.18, 2.14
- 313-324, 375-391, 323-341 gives 0.03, 2.09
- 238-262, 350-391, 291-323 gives 0.10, 2.19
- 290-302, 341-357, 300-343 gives -0.04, 1.95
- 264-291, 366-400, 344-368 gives 0.07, 2.19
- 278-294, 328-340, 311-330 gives -0.07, 1.91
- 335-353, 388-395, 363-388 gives 0.00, 2.25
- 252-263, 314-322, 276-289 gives 0.26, 2.17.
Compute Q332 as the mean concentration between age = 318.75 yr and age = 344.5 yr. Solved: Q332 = 2.03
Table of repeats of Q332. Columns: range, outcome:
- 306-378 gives 2.08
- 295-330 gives 2.03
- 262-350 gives 1.98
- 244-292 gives 2.01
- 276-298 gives 1.74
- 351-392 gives 2.18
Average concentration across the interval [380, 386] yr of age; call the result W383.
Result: 2.24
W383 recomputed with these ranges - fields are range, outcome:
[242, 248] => 2.13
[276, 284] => 1.77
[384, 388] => 2.19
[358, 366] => 2.07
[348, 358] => 2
